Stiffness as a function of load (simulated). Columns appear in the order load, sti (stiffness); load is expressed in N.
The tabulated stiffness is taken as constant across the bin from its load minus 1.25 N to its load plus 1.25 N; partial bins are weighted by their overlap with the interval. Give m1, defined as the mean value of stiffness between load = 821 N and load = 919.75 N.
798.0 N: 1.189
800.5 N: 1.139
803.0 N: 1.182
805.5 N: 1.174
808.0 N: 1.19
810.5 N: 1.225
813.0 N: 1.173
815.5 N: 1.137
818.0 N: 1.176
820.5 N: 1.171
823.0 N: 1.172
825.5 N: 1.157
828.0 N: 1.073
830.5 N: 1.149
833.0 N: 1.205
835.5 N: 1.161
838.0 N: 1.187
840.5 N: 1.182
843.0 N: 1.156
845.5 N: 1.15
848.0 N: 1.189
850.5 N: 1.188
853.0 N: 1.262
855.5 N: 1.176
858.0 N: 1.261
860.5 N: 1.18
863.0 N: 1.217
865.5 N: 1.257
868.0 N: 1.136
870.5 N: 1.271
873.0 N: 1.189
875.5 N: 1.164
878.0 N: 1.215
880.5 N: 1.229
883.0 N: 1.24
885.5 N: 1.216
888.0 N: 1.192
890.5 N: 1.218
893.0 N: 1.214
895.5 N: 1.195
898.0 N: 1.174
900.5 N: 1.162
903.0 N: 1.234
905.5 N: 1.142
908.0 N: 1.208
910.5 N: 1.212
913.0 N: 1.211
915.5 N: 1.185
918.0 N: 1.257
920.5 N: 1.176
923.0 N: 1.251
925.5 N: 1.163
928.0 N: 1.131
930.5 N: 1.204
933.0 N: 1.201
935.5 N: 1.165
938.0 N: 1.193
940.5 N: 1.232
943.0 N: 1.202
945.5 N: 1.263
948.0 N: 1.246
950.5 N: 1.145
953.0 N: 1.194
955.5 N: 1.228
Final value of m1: 1.19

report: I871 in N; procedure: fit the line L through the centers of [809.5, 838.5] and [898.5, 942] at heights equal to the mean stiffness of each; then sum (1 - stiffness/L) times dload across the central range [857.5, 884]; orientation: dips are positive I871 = -0.8 N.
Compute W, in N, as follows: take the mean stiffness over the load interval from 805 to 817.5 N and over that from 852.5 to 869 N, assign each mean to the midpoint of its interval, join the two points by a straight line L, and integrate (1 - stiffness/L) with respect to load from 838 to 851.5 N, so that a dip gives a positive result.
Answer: 0.3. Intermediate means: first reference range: 1.18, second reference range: 1.21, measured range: 1.17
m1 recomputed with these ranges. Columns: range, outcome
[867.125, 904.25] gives 1.2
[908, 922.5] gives 1.21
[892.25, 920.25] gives 1.2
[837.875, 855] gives 1.19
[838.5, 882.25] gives 1.2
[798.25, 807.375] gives 1.17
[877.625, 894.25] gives 1.22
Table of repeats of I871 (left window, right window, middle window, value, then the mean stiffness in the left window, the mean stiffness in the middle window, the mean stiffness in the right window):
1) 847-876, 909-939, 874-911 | 0.1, 1.21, 1.2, 1.2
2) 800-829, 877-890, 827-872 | 0.1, 1.17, 1.19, 1.22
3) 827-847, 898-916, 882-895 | -0.3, 1.16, 1.21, 1.19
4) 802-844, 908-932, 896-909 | 0.1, 1.17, 1.18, 1.2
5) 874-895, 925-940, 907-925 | -0.3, 1.21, 1.21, 1.18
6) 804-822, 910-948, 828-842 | 0.2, 1.18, 1.17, 1.2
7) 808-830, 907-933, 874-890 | -0.3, 1.16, 1.21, 1.2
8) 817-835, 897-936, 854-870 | -0.5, 1.16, 1.21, 1.19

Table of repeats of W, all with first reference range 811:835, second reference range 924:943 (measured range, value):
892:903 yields -0.1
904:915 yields -0.1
